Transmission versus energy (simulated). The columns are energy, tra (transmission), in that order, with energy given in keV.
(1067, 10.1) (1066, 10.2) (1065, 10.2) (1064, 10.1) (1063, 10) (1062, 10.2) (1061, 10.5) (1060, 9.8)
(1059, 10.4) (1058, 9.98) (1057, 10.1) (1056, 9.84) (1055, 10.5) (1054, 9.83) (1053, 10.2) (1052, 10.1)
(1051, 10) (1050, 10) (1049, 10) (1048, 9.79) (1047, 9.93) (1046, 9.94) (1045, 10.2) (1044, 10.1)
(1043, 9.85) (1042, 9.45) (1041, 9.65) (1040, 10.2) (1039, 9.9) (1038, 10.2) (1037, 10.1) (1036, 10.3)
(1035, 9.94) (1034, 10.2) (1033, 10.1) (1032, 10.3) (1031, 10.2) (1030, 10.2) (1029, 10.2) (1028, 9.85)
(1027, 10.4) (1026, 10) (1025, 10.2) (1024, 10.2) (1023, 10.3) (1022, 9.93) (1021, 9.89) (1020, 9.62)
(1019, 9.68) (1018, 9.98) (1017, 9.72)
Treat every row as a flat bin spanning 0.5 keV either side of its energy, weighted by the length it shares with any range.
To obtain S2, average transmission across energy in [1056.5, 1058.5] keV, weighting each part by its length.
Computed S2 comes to 10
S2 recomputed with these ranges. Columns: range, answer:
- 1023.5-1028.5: 10.1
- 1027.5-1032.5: 10.2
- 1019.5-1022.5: 9.81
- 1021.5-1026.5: 10.1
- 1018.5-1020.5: 9.65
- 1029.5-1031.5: 10.2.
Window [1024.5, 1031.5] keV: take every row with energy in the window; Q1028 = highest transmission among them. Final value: 10.4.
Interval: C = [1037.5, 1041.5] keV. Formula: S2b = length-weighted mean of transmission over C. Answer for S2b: 9.99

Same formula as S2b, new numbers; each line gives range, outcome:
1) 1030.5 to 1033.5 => 10.2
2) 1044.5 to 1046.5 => 10.1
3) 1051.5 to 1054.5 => 10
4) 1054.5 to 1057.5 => 10.1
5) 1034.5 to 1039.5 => 10.1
